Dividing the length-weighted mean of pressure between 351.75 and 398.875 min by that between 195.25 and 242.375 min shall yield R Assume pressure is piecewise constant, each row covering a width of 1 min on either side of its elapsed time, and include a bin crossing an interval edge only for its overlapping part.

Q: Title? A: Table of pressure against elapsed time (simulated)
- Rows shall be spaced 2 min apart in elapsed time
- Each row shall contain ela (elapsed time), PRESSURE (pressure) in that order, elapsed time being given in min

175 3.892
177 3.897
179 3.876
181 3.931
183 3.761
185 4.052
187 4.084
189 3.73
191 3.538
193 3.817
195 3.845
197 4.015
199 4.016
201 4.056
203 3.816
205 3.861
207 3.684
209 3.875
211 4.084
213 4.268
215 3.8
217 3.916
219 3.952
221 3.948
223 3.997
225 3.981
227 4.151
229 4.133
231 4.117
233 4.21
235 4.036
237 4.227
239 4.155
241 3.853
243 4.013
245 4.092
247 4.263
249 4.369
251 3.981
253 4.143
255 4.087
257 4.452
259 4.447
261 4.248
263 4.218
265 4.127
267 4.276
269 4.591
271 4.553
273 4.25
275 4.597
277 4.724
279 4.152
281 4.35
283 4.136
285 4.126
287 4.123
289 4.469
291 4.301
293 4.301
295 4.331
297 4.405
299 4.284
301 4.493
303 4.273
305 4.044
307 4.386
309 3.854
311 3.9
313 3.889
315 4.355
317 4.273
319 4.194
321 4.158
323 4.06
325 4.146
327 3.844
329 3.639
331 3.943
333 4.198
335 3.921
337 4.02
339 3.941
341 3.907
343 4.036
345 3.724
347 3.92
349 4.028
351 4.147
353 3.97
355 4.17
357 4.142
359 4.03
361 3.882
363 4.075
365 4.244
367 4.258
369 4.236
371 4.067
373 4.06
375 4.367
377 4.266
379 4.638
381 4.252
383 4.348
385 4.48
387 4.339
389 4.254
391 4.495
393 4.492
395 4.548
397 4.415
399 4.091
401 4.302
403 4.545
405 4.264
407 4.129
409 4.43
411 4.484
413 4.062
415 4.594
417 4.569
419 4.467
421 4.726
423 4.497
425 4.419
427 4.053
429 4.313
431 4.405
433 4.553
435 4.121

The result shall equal 1.06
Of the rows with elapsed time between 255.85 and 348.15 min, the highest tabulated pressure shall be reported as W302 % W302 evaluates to 4.724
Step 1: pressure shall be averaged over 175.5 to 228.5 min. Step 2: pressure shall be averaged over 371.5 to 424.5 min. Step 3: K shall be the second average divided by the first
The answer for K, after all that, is 1.1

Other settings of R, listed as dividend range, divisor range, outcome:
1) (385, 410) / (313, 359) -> 1.08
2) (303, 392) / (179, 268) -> 1.02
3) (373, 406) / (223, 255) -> 1.06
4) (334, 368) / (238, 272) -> 0.95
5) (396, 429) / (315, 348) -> 1.09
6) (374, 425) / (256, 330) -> 1.04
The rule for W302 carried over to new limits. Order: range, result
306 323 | 4.386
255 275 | 4.597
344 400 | 4.638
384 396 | 4.548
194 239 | 4.268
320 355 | 4.198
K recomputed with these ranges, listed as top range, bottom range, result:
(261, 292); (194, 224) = 1.10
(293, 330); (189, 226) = 1.06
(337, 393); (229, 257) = 1.01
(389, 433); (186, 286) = 1.07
